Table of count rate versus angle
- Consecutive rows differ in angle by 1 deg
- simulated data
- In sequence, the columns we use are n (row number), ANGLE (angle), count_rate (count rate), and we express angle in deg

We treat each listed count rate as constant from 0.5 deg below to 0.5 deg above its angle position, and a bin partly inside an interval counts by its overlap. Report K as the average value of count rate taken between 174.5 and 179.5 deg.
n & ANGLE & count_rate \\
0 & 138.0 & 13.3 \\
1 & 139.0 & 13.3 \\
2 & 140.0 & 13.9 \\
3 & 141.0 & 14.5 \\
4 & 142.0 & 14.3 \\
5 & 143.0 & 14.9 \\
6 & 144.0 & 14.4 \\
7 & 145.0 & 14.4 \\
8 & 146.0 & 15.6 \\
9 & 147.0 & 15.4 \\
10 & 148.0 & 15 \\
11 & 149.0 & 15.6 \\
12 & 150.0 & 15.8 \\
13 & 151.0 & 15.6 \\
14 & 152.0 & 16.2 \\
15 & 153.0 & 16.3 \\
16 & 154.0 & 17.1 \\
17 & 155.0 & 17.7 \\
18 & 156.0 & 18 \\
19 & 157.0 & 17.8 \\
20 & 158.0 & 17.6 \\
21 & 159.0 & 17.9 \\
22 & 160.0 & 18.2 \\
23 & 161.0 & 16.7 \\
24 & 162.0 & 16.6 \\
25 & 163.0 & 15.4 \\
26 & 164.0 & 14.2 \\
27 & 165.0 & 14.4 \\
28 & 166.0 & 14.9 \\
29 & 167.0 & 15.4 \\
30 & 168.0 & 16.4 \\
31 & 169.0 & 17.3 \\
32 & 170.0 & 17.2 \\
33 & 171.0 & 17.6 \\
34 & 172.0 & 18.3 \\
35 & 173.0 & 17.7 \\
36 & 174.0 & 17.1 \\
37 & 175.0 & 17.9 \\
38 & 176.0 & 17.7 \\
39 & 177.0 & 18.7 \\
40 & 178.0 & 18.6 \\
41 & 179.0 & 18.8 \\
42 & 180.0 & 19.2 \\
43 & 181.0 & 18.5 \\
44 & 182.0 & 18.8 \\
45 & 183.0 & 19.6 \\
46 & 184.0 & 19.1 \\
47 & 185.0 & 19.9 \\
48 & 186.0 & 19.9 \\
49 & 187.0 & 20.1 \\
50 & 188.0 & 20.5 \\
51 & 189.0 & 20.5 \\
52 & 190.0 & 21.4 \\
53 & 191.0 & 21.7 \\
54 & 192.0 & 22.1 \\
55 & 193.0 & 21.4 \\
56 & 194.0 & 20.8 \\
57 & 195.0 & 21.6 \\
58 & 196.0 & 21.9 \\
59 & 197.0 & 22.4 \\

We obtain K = 18.3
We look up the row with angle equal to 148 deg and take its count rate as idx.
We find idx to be 15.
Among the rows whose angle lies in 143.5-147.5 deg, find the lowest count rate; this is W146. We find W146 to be 14.4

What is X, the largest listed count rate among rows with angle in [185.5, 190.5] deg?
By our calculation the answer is 21.4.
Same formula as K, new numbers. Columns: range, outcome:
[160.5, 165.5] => 15.5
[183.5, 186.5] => 19.6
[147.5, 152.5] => 15.6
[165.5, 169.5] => 16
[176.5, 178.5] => 18.6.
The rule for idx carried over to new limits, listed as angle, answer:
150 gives 15.8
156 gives 18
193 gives 21.4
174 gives 17.1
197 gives 22.4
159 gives 17.9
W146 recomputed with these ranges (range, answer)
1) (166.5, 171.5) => 15.4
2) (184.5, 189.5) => 19.9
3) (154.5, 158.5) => 17.6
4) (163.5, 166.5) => 14.2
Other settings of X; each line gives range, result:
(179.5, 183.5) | 19.6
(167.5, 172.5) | 18.3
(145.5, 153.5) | 16.3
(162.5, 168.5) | 16.4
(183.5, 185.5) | 19.9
